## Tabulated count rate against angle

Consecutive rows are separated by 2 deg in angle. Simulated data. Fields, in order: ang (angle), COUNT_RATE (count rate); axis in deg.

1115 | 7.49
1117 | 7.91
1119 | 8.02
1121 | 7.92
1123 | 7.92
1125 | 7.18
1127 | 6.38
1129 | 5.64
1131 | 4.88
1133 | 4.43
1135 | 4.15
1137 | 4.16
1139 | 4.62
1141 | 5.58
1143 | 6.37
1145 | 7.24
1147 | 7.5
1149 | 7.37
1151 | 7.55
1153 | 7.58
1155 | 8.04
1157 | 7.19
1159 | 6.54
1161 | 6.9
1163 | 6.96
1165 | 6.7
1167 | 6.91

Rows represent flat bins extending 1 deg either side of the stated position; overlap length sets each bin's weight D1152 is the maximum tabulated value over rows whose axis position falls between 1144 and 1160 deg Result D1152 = 8.04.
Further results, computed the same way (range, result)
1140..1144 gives 6.37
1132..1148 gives 7.5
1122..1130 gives 7.92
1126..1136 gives 6.38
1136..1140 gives 4.62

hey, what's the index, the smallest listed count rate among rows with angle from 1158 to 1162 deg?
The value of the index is 6.54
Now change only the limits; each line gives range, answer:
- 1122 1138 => 4.15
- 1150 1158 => 7.19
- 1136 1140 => 4.16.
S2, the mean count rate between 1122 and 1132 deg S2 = 6.4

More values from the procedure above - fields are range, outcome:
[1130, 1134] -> 4.65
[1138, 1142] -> 5.1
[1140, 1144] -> 5.97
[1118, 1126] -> 7.76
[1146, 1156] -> 7.61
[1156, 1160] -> 6.87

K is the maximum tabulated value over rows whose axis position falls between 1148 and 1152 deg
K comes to 7.55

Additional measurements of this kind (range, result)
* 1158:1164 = 6.96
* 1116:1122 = 8.02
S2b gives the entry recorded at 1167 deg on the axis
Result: 6.91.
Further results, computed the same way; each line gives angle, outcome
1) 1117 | 7.91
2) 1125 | 7.18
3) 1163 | 6.96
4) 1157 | 7.19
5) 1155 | 8.04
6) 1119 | 8.02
